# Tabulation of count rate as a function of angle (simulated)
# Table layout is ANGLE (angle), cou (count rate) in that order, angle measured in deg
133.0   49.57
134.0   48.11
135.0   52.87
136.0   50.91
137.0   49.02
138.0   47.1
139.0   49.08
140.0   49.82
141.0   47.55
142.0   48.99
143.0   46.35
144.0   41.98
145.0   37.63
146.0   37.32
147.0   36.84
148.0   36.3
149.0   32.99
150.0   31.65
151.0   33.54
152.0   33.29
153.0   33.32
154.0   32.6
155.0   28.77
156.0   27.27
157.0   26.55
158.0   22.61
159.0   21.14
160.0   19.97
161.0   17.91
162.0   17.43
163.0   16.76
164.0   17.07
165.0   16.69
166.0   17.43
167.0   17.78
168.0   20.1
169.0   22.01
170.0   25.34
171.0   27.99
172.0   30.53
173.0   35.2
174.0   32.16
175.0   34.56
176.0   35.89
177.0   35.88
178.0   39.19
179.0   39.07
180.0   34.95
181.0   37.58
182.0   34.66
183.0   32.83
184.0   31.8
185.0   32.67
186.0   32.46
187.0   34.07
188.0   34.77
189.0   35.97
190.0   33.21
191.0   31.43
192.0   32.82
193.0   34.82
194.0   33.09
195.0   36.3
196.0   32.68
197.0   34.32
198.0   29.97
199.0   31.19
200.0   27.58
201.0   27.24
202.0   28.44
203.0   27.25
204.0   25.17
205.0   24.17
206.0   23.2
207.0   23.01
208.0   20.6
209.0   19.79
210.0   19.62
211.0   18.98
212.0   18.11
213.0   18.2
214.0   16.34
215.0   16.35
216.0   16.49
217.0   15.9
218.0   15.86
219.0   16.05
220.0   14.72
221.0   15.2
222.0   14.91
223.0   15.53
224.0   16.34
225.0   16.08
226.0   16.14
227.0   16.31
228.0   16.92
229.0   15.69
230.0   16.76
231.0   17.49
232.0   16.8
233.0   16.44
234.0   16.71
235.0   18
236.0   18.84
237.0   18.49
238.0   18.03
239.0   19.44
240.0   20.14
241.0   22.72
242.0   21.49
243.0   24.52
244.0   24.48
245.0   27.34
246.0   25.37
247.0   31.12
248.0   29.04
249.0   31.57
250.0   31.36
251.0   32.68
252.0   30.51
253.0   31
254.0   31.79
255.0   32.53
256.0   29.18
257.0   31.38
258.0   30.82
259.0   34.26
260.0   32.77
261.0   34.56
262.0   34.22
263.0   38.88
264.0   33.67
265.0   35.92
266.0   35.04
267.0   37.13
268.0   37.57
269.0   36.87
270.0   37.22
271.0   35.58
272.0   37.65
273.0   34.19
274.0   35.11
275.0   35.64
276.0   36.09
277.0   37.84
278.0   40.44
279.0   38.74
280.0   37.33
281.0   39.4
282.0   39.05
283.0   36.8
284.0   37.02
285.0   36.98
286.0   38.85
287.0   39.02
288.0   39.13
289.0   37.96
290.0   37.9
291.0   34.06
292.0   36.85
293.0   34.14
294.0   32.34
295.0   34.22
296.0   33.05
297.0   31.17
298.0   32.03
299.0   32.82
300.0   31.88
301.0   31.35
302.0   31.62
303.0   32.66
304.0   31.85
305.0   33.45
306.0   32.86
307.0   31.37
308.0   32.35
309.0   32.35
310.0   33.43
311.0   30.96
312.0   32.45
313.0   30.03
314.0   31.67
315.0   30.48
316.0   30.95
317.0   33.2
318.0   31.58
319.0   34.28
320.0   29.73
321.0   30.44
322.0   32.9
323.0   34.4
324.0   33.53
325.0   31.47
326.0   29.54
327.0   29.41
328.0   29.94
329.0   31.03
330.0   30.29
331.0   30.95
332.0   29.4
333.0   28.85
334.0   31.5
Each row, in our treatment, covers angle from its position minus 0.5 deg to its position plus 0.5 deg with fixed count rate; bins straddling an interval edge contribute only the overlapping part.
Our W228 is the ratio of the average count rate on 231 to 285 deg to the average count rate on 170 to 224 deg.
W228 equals 1.12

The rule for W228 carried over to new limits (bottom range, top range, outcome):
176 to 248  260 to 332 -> 1.39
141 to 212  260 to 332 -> 1.14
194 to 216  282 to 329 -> 1.35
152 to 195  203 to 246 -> 0.65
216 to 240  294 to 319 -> 1.92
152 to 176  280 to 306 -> 1.41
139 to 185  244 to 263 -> 1.00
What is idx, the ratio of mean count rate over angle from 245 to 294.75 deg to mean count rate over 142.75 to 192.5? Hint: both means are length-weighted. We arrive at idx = 1.2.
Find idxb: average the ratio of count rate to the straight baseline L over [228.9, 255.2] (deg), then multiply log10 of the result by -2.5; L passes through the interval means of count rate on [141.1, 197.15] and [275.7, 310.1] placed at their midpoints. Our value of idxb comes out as 0.375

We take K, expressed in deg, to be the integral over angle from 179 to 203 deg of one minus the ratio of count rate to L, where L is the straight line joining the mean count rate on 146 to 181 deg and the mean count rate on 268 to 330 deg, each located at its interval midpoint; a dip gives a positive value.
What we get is -2.8 deg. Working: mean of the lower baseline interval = 28.2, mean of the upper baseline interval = 34.1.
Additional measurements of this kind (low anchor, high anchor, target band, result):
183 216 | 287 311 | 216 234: 8.1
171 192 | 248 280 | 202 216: 5.5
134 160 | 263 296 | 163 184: 4.8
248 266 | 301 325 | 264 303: -4.1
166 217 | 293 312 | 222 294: 3.1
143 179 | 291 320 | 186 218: 3.6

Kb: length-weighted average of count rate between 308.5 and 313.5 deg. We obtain 31.8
